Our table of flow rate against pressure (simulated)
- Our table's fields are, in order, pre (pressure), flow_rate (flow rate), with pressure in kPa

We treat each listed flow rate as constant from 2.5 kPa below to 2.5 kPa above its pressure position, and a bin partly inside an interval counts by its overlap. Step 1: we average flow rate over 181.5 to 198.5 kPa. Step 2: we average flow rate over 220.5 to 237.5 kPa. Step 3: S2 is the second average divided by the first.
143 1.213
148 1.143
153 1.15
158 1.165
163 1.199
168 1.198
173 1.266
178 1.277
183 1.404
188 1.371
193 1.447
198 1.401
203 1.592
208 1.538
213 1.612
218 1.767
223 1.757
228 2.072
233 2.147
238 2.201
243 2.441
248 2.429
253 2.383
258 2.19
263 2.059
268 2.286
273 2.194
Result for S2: 1.43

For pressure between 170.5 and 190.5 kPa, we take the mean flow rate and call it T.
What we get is 1.33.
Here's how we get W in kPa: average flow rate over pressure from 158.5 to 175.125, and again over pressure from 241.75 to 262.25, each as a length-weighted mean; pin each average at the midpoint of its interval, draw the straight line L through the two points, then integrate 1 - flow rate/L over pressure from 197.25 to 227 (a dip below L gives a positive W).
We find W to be 2.67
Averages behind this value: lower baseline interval 1.21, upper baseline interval 2.33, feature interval 1.65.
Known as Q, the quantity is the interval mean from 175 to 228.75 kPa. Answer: 1.55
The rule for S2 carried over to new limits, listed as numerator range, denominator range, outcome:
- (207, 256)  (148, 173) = 1.73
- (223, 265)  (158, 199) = 1.69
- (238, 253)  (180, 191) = 1.72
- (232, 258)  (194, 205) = 1.56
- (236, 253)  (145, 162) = 2.04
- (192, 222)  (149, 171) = 1.34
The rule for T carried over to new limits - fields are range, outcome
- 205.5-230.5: 1.75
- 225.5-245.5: 2.22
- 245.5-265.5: 2.27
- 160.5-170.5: 1.2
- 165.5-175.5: 1.23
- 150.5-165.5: 1.17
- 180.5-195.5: 1.41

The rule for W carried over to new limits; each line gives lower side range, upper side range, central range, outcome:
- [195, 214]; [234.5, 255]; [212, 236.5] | 0.4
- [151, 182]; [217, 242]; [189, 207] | 1.6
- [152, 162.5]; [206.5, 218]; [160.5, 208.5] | 1.0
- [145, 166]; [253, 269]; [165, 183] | 1.1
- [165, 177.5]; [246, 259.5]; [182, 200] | 1.1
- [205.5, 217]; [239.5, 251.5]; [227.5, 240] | -0.1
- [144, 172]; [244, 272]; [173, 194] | 1.5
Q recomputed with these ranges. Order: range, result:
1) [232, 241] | 2.19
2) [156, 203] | 1.32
